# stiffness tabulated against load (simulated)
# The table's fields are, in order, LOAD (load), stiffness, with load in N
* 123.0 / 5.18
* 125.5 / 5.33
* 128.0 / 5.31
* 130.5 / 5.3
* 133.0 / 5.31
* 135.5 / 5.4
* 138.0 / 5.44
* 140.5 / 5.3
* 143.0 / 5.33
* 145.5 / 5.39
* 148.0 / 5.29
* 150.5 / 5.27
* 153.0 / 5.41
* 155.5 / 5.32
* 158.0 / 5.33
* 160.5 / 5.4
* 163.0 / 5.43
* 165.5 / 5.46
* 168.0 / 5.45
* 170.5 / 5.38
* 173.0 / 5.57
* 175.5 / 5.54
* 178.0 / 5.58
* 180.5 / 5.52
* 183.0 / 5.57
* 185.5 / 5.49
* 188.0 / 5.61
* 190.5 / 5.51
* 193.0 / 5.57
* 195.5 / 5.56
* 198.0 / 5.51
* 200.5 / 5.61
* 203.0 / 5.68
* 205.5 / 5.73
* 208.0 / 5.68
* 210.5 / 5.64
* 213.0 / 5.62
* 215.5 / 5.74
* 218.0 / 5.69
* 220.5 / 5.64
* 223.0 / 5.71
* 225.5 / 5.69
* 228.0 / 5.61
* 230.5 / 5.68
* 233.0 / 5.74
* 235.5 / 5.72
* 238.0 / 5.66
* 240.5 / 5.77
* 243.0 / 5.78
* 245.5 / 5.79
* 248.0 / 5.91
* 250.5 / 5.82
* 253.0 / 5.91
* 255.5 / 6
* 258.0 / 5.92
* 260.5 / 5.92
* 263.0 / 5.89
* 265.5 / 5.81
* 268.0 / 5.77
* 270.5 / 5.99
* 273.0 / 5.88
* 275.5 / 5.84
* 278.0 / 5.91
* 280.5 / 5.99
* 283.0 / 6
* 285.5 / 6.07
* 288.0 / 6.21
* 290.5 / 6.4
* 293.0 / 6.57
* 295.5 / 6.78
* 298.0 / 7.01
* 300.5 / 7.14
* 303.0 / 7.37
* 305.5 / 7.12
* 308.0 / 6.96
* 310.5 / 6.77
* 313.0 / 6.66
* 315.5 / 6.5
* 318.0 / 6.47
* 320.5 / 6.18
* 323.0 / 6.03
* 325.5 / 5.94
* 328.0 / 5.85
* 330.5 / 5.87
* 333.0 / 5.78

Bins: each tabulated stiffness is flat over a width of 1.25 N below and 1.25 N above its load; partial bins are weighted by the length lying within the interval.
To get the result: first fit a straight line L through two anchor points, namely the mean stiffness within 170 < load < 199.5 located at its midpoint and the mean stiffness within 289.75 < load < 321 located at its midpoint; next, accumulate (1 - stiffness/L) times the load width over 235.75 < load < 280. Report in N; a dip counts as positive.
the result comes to 3.1 N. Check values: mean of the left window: 5.54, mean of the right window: 6.78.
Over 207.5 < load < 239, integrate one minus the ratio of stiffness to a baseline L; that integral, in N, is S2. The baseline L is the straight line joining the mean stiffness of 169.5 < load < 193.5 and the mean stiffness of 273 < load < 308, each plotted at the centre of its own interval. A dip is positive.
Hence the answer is 1.18 N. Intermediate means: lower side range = 5.53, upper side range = 6.49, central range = 5.68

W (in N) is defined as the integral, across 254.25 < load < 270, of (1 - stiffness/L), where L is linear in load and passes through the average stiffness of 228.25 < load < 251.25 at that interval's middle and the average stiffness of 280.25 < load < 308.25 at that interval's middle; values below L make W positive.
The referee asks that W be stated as 0.6 N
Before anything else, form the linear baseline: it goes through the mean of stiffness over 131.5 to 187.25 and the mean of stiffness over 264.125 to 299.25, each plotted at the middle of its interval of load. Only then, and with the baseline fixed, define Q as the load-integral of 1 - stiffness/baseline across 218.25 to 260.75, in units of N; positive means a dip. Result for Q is 0.9 N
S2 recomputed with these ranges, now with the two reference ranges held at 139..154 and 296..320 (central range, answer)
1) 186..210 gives 0.89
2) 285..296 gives 0.48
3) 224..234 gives 0.71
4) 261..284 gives 2.22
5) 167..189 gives 0.42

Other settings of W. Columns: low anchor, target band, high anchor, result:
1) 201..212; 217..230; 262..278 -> 0.13 N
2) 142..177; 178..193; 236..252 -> -0.07 N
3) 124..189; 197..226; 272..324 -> 0.81 N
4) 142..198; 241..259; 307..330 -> 0.20 N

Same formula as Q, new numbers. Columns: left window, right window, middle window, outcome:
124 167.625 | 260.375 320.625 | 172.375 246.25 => 2.1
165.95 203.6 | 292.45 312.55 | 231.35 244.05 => 0.9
